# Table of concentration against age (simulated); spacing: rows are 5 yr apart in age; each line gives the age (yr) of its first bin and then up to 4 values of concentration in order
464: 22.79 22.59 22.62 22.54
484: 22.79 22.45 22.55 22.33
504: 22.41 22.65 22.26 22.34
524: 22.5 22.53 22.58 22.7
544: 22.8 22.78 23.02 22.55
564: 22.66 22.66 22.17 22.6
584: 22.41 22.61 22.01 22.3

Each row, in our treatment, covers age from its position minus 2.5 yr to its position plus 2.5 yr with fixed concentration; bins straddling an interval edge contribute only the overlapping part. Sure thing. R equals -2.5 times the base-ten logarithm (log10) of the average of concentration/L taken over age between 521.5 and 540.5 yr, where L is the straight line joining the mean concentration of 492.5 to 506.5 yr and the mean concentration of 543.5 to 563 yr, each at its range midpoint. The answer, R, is 0.00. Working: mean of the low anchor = 22.4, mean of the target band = 22.6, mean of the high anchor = 22.8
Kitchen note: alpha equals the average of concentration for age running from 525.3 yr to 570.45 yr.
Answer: 22.7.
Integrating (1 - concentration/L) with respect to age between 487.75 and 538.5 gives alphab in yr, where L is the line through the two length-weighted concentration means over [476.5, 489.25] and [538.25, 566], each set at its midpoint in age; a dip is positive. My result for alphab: 0.5 yr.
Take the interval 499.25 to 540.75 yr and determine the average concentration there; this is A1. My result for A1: 22.5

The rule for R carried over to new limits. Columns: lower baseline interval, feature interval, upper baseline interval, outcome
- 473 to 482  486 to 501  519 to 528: 0.004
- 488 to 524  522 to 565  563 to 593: -0.011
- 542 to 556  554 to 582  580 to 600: 0.003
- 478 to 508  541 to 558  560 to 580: -0.015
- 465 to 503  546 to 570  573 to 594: -0.014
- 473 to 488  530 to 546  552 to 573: -0.001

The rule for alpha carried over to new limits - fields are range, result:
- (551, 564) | 22.8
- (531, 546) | 22.7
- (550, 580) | 22.6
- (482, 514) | 22.5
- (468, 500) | 22.6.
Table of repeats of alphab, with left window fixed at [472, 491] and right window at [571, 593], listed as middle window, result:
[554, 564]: -0.10 yr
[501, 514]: 0.05 yr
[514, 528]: 0.08 yr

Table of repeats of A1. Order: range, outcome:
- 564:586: 22.5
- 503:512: 22.5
